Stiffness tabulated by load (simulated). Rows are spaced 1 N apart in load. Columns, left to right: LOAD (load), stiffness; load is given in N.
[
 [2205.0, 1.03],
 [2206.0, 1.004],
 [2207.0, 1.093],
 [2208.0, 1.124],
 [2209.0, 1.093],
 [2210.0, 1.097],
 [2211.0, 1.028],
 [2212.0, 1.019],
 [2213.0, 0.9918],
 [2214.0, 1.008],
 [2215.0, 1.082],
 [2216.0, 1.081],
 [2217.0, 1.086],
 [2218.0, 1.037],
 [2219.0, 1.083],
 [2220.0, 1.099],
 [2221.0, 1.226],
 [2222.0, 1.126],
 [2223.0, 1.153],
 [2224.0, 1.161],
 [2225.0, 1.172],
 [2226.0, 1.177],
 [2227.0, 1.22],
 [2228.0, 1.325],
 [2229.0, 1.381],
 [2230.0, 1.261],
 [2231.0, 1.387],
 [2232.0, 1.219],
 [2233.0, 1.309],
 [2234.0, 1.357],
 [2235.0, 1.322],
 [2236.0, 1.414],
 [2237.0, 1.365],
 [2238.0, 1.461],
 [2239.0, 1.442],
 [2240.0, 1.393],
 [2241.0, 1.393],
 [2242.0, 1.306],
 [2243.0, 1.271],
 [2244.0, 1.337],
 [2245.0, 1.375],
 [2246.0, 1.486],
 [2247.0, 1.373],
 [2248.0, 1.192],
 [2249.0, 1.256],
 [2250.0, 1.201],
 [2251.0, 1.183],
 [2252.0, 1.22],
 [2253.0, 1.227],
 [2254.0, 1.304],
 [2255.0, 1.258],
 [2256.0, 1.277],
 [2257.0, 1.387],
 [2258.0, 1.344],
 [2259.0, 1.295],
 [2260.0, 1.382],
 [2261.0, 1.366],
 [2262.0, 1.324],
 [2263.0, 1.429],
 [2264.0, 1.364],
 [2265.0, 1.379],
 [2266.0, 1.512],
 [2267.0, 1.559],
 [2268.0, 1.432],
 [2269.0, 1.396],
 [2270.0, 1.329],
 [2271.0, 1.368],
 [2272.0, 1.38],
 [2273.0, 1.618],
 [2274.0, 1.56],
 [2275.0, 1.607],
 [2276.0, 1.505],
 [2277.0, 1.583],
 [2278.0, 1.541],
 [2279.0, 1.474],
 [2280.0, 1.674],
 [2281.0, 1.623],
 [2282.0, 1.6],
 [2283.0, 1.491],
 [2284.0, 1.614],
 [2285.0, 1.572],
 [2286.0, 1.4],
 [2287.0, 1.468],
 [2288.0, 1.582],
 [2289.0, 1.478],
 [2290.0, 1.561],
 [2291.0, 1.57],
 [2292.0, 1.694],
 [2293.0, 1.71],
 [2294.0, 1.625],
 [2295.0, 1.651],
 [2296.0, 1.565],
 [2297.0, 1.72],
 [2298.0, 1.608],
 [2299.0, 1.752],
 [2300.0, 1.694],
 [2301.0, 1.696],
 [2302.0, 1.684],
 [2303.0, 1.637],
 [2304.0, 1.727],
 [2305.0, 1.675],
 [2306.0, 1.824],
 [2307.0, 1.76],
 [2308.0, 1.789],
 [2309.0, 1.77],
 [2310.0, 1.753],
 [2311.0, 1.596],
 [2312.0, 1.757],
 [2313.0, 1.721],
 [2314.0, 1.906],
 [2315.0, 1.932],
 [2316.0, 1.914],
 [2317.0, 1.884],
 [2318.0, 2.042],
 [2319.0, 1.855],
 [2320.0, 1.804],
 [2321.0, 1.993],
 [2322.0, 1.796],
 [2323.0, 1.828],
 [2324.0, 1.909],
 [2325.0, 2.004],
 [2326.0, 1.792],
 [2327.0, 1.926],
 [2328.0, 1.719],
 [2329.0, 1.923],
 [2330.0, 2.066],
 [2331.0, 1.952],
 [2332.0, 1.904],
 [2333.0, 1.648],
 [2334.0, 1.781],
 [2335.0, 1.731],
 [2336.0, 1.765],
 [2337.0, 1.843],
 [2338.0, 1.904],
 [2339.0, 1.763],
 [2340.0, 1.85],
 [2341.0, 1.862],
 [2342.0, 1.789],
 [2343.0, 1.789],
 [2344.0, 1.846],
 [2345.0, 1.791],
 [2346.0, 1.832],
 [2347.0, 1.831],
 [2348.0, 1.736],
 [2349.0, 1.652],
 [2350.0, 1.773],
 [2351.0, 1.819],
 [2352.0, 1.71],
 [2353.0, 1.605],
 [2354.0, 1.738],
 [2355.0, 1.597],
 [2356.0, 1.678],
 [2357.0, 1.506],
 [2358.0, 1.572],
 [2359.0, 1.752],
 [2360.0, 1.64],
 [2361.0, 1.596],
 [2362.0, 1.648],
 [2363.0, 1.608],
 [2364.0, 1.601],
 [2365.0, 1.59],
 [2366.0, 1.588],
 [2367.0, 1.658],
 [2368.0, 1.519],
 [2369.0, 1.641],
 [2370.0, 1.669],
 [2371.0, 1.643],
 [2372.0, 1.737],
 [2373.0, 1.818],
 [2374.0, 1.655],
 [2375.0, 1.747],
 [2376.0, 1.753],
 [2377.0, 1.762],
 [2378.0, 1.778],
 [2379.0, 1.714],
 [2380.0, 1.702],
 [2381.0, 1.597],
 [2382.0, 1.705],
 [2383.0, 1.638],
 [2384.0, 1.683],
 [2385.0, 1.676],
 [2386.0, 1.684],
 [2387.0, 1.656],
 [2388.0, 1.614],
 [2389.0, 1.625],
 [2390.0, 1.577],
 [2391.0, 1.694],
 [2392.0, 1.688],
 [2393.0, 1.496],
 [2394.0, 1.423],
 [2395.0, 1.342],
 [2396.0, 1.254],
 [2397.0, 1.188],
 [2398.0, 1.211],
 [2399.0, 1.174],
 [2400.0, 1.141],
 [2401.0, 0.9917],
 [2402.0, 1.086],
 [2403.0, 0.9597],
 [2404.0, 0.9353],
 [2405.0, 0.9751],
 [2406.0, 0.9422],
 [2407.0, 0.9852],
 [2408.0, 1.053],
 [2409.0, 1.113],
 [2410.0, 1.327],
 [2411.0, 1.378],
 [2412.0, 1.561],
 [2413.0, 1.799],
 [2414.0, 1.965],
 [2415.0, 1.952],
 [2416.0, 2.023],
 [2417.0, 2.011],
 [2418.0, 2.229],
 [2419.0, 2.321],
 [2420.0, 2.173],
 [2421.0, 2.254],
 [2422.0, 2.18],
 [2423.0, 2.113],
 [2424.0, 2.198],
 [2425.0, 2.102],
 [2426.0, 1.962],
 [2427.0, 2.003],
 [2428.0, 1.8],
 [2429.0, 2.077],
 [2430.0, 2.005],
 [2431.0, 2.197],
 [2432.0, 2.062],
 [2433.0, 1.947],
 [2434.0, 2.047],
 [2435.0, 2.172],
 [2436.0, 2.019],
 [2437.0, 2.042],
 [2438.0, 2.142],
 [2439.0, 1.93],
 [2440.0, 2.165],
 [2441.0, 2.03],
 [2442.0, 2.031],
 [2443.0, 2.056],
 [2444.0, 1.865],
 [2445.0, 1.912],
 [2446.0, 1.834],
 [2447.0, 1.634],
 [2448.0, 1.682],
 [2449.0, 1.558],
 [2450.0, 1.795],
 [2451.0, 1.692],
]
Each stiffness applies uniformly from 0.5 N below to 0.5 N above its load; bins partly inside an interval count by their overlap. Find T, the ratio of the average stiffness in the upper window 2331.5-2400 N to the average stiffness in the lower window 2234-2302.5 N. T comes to 1.14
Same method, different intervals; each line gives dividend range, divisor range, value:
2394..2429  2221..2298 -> 1.12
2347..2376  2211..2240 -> 1.37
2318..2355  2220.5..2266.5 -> 1.39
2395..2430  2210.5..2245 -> 1.31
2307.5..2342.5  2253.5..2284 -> 1.27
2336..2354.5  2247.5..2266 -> 1.37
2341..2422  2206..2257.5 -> 1.31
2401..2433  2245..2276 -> 1.26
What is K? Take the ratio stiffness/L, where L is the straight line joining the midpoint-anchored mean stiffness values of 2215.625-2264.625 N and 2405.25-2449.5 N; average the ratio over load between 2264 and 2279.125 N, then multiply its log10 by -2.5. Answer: -0.07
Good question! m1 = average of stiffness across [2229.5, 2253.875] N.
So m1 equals 1.32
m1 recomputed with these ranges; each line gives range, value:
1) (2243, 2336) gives 1.6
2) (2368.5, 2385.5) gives 1.7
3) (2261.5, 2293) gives 1.51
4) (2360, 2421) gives 1.56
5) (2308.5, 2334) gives 1.85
